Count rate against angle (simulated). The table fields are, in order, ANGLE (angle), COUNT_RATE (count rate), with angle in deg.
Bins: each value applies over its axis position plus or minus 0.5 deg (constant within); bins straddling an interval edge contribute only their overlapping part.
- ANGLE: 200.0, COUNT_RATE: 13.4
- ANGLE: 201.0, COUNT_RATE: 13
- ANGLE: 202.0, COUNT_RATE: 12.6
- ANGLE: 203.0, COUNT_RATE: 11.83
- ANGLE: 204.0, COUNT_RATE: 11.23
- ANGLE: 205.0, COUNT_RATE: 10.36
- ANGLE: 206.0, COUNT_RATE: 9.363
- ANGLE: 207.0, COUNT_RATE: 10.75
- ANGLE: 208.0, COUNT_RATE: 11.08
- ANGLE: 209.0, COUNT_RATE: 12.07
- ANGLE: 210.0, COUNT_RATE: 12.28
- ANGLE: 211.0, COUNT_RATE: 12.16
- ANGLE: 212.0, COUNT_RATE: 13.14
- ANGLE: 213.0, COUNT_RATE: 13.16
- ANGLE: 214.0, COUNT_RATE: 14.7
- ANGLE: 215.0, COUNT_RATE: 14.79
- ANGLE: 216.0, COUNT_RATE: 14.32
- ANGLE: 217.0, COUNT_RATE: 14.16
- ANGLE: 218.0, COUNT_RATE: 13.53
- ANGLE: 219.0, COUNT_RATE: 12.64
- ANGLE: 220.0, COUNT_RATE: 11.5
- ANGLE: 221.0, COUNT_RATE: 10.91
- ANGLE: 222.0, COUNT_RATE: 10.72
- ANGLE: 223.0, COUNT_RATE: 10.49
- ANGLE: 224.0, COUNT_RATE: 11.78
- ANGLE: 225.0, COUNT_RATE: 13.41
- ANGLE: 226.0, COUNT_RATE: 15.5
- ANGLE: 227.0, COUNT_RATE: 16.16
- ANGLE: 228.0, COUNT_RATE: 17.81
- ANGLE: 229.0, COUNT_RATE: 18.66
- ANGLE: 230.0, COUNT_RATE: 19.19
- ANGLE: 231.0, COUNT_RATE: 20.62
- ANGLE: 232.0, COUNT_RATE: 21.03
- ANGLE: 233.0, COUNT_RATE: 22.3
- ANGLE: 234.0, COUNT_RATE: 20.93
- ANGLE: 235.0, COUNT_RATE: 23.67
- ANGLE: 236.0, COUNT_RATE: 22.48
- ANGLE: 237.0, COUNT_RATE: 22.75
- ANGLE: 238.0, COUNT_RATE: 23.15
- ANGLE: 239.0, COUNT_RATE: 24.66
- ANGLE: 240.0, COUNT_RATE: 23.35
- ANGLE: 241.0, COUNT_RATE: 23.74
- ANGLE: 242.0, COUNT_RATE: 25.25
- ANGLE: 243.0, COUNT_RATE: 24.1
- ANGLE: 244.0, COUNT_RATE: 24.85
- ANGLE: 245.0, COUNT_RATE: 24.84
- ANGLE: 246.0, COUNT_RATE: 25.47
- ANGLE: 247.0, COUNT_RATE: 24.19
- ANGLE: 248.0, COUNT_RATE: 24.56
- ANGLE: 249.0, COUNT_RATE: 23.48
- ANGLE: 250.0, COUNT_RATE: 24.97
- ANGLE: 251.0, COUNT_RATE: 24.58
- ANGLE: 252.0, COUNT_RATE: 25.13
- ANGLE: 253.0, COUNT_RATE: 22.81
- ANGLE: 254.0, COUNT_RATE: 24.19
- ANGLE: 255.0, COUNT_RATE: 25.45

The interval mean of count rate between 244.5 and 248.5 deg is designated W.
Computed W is 24.8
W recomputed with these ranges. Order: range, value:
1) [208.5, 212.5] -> 12.4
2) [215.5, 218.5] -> 14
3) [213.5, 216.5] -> 14.6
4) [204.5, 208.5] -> 10.4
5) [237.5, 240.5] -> 23.7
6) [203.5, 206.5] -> 10.3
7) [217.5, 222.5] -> 11.9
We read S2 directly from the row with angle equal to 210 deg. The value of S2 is 12.28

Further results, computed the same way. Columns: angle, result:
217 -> 14.16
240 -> 23.35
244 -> 24.85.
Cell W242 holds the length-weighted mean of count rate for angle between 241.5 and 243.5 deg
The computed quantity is 24.7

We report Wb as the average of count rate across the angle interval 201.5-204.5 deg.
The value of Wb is 11.9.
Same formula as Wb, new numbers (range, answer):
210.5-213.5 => 12.8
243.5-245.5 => 24.8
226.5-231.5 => 18.5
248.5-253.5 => 24.2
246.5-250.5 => 24.3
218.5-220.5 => 12.1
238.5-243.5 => 24.2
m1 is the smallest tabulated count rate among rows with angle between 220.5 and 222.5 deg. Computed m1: 10.72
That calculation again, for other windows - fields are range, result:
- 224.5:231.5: 13.41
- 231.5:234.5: 20.93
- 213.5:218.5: 13.53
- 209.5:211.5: 12.16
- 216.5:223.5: 10.49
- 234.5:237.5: 22.48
